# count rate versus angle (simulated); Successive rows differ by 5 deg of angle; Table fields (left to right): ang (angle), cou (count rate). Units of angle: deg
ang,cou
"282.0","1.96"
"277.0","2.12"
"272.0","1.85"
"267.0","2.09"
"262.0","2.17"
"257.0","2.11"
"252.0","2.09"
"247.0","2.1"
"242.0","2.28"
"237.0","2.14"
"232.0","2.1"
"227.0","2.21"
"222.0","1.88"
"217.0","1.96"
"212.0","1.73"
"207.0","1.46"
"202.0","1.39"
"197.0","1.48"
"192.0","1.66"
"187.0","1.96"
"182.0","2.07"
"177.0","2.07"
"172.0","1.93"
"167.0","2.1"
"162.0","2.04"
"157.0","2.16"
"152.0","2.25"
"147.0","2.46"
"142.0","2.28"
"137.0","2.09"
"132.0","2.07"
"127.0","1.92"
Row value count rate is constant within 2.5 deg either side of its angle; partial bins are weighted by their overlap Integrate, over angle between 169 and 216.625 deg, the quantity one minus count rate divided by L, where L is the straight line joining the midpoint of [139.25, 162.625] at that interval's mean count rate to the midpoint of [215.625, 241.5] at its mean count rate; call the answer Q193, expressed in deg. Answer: 8.8 deg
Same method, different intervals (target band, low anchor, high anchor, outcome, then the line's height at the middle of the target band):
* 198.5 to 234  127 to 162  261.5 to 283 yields 4.9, 2.1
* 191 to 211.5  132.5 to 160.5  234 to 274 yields 6.2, 2.17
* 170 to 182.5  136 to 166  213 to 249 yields 0.9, 2.17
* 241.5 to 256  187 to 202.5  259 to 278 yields -1.5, 1.93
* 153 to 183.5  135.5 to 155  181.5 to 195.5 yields -0.4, 2.05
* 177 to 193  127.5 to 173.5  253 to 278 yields 1.3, 2.12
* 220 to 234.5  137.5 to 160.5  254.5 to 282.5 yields 0.4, 2.13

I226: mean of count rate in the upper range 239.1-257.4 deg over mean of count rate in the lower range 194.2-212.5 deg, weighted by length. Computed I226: 1.44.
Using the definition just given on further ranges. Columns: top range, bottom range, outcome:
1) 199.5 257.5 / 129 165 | 0.89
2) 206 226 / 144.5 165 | 0.82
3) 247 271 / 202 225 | 1.21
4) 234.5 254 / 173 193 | 1.10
